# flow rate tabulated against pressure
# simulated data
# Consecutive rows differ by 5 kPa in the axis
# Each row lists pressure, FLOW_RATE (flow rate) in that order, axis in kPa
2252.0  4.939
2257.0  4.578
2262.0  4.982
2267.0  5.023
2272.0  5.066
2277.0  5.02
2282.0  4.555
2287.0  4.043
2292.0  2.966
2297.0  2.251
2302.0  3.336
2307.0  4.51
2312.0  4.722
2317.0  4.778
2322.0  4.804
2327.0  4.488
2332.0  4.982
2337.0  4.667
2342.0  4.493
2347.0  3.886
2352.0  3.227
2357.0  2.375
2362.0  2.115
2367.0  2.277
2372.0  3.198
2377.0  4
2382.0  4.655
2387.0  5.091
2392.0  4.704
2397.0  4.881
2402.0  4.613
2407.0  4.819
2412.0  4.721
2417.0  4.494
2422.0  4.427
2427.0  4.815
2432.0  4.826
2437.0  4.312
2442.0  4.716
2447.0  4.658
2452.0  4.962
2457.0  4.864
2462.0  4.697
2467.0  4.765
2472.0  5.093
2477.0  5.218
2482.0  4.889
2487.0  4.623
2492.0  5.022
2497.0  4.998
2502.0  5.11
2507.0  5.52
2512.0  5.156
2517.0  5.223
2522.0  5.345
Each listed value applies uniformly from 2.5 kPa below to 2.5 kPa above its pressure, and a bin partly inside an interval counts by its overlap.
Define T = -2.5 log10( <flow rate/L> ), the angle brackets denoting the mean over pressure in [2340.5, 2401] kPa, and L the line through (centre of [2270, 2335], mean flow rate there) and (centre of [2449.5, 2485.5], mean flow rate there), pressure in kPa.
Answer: 0.21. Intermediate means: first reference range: 4.27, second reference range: 4.92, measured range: 3.75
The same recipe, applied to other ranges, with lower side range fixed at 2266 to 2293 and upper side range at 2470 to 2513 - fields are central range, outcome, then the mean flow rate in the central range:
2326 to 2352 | 0.07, 4.38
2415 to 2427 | 0.08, 4.53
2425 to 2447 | 0.06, 4.66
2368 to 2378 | 0.38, 3.34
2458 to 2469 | 0.05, 4.75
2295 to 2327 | 0.11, 4.13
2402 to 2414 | 0.02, 4.74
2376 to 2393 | 0.03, 4.66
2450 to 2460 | 0.02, 4.9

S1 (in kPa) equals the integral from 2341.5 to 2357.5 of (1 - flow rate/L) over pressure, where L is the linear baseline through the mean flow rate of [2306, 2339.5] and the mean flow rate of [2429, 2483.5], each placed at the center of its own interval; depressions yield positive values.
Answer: 4.1 kPa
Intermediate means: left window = 4.72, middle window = 3.51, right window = 4.82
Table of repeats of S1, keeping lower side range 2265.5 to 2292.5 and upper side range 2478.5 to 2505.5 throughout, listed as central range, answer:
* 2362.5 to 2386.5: 6.0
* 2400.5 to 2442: 1.6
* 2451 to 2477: 0.0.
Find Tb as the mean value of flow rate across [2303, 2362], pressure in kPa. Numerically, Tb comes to 4.15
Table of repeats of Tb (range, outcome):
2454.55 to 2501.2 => 4.92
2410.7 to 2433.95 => 4.65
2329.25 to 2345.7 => 4.65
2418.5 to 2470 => 4.7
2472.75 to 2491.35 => 4.94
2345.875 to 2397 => 3.61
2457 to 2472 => 4.81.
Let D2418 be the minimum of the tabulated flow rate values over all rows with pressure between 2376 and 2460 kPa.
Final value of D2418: 4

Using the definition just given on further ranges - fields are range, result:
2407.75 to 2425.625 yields 4.427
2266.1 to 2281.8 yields 5.02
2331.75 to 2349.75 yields 3.886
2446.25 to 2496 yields 4.623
